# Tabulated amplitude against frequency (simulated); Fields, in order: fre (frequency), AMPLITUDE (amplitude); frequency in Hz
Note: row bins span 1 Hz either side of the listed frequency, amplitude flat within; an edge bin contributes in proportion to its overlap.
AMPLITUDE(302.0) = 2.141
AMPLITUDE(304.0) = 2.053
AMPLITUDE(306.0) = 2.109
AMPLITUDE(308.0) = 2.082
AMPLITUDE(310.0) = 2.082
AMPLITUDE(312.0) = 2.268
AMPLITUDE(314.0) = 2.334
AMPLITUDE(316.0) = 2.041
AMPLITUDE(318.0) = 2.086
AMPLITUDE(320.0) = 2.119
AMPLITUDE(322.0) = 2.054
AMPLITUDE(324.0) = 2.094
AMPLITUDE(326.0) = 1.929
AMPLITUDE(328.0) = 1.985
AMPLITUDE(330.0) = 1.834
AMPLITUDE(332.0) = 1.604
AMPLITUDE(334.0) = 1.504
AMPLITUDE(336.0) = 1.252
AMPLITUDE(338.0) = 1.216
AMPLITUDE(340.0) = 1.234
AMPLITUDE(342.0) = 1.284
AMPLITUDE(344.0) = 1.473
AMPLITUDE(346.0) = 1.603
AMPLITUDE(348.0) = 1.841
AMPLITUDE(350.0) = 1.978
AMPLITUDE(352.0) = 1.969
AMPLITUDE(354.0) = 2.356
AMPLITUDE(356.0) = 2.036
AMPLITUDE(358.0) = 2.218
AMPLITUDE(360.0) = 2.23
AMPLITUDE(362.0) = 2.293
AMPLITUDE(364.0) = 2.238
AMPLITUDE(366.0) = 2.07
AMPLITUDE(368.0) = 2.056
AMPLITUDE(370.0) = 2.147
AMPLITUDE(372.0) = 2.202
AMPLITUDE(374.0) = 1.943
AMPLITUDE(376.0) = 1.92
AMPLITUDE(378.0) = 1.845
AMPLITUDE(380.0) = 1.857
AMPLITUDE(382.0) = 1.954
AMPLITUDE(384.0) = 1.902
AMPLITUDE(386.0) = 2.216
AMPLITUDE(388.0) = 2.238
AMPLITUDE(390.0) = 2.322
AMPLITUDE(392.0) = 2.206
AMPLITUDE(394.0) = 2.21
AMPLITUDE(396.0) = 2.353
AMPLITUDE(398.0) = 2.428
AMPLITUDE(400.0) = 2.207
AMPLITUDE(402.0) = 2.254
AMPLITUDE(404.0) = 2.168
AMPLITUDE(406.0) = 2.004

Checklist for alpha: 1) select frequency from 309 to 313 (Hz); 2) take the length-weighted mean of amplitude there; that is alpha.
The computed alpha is 2.17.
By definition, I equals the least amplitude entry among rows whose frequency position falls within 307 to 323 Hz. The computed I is 2.041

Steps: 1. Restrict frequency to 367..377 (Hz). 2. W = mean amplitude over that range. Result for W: 2.05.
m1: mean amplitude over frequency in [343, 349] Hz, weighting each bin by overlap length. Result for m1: 1.64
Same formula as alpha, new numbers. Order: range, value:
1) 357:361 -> 2.22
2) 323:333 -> 1.89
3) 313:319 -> 2.15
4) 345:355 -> 1.95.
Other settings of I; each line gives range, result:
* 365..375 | 1.943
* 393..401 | 2.207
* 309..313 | 2.082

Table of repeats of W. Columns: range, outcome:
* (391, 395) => 2.21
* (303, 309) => 2.08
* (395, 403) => 2.31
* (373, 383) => 1.9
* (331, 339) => 1.39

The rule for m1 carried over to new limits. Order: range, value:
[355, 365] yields 2.2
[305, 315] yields 2.17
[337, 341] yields 1.23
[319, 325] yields 2.09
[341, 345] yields 1.38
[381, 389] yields 2.08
